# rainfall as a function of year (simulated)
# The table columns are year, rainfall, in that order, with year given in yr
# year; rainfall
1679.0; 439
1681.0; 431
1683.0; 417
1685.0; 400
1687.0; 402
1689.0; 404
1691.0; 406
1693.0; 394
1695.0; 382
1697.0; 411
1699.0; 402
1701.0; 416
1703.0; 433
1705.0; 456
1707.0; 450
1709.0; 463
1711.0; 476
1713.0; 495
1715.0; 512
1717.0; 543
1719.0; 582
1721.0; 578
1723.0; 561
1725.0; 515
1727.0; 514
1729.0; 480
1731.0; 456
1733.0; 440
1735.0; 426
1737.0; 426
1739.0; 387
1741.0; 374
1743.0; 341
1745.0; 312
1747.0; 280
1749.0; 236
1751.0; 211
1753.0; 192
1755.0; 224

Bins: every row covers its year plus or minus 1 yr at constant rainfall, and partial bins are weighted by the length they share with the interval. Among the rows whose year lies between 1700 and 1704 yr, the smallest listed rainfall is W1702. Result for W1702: 416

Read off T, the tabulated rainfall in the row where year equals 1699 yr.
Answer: 402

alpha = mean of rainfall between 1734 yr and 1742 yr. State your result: 403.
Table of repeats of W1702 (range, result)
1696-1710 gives 402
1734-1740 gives 387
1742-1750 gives 236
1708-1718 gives 463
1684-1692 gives 400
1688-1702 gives 382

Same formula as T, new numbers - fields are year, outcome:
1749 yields 236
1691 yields 406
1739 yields 387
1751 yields 211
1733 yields 440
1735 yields 426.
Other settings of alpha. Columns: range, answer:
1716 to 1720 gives 562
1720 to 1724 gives 570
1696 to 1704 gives 416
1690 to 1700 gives 399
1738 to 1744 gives 367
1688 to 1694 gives 401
